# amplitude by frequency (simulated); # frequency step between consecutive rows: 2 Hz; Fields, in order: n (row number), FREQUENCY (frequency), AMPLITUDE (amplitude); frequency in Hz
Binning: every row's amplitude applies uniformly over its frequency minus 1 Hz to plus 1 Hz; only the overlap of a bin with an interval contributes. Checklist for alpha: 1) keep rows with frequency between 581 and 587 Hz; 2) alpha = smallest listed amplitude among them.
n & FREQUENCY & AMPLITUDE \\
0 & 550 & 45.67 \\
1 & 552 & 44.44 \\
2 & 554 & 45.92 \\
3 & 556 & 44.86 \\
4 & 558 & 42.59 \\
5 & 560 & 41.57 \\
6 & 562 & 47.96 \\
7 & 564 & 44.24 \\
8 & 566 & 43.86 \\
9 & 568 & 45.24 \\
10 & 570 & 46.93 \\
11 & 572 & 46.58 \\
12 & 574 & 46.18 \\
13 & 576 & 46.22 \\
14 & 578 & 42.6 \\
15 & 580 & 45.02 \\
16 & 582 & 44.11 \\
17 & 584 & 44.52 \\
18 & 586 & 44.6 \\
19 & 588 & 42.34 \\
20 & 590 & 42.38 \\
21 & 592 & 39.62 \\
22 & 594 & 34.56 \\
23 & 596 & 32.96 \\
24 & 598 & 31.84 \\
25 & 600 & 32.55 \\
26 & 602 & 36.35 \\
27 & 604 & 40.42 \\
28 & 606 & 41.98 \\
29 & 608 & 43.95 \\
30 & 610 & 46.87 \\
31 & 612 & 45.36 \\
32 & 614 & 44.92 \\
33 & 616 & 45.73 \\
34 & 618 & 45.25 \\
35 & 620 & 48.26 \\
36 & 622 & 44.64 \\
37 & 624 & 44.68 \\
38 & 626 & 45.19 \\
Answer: 44.11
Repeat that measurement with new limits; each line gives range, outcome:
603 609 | 40.42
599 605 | 32.55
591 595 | 34.56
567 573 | 45.24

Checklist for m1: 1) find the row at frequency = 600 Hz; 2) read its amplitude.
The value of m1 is 32.55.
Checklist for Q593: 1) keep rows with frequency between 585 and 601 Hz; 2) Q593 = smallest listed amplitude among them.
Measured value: 31.84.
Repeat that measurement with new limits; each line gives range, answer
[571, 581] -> 42.6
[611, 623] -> 44.64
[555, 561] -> 41.57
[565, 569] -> 43.86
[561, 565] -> 44.24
